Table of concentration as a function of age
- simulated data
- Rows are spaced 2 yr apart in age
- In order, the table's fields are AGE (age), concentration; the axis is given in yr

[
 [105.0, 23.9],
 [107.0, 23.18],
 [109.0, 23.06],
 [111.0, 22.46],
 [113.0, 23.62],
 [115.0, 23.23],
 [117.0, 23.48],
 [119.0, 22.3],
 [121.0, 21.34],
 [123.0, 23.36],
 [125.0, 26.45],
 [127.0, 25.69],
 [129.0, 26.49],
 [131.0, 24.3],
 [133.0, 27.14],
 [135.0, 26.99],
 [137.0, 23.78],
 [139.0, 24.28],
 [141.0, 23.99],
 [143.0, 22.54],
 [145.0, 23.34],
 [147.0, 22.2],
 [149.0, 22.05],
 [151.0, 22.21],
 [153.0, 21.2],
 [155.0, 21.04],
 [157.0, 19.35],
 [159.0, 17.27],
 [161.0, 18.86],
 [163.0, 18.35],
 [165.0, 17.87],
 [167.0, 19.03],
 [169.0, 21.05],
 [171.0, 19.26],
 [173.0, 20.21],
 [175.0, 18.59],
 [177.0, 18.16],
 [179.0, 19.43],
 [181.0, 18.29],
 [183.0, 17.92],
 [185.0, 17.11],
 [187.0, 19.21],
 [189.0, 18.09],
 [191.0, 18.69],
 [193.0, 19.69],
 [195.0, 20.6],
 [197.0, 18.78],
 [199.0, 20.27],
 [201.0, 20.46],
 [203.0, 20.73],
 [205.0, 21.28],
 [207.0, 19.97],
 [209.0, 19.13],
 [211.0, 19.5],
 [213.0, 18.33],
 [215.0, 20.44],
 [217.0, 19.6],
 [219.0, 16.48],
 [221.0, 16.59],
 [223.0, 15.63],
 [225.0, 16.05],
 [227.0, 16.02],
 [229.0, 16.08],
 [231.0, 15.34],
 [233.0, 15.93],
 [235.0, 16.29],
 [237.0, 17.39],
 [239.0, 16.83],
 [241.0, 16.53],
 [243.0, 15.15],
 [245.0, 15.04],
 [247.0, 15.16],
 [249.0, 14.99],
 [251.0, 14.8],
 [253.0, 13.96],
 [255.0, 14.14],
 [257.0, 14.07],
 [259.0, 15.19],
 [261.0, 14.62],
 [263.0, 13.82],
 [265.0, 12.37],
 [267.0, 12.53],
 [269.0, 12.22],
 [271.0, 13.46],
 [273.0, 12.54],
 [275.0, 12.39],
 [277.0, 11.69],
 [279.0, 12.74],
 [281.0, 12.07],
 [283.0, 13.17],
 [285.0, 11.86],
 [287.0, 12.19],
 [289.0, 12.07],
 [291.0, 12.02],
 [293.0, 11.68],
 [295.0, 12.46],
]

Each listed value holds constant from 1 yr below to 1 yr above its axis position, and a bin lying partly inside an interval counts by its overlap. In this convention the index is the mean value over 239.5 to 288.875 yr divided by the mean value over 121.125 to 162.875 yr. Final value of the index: 0.59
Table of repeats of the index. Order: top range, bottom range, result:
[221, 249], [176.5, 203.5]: 0.84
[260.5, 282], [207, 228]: 0.71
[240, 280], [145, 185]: 0.71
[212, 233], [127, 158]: 0.72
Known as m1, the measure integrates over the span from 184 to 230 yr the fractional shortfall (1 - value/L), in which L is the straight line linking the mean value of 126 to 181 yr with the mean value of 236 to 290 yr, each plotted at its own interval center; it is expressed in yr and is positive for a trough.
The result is -2.2 yr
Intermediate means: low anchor 21.6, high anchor 13.8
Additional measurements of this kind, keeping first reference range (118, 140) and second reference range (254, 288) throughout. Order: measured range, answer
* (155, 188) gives 3.72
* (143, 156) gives 0.57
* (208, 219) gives -0.86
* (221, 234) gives 0.55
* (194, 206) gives -0.95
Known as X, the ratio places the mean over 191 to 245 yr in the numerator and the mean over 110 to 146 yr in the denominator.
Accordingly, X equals 0.75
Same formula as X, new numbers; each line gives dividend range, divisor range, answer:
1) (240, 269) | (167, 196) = 0.76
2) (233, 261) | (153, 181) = 0.80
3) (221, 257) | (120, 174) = 0.70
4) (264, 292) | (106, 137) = 0.51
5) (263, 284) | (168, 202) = 0.66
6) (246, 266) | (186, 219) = 0.73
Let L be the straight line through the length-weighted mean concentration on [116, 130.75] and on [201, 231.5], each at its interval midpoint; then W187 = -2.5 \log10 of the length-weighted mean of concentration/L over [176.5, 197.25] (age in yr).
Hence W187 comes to 0.075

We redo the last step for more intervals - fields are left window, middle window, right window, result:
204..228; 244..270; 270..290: 0.034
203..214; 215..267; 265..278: 0.026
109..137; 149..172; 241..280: 0.093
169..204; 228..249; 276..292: -0.031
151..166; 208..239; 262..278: -0.120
